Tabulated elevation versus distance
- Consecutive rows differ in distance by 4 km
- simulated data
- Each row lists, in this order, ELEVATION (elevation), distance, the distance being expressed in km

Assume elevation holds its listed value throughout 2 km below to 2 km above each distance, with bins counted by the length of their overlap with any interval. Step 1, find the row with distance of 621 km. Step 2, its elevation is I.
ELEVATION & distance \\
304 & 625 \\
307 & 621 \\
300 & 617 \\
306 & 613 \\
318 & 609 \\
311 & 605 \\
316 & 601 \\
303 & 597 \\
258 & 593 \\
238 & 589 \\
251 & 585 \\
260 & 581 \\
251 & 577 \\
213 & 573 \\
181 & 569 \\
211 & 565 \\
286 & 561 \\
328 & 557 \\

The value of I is 307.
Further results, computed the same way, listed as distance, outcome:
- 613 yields 306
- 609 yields 318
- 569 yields 181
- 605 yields 311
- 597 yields 303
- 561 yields 286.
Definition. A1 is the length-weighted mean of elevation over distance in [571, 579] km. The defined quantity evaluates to 232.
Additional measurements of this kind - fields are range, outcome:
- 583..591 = 244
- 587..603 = 279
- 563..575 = 202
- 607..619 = 308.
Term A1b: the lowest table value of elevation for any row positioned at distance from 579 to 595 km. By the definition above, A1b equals 238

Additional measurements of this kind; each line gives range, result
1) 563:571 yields 181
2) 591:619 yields 258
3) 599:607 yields 311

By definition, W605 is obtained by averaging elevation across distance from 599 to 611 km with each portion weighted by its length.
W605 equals 315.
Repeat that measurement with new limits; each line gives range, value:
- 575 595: 252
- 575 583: 256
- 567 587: 231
